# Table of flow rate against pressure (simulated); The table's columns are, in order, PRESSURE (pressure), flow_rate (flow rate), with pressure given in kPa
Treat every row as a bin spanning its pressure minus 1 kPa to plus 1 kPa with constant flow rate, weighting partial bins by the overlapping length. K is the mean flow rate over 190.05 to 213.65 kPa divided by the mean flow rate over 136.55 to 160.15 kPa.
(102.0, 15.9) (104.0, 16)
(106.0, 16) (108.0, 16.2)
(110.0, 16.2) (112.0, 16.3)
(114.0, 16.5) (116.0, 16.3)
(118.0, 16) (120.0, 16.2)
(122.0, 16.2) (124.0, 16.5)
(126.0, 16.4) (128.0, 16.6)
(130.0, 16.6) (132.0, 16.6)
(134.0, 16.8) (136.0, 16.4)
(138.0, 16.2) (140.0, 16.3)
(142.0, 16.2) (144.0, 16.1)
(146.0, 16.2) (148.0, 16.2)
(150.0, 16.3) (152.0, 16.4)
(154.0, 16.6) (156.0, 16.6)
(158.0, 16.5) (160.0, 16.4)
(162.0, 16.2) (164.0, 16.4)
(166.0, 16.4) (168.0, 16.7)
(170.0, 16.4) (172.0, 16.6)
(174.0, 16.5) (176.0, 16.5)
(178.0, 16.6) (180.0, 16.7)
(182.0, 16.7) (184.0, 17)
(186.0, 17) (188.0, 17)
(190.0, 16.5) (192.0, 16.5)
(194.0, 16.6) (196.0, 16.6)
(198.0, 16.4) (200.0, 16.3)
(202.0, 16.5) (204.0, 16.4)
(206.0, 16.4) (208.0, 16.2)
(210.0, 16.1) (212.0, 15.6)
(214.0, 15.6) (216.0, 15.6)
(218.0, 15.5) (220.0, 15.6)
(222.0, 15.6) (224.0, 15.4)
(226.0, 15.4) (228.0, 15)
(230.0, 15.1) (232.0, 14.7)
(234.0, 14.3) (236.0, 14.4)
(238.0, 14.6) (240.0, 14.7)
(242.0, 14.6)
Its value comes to 1.0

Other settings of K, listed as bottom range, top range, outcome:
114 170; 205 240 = 0.94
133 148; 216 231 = 0.94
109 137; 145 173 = 1.00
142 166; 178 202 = 1.02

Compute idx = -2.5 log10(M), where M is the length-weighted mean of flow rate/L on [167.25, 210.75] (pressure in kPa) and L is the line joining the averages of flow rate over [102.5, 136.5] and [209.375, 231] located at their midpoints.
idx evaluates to -0.05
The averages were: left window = 16.3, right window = 15.5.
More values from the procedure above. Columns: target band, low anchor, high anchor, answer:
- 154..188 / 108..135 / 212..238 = -0.052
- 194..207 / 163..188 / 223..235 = -0.039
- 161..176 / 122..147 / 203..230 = -0.023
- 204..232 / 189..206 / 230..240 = -0.013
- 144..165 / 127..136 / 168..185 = 0.017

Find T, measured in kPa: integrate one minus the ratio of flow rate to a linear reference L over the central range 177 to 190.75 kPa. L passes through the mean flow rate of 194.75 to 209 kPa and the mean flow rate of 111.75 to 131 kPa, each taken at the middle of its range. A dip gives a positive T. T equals -0.3 kPa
